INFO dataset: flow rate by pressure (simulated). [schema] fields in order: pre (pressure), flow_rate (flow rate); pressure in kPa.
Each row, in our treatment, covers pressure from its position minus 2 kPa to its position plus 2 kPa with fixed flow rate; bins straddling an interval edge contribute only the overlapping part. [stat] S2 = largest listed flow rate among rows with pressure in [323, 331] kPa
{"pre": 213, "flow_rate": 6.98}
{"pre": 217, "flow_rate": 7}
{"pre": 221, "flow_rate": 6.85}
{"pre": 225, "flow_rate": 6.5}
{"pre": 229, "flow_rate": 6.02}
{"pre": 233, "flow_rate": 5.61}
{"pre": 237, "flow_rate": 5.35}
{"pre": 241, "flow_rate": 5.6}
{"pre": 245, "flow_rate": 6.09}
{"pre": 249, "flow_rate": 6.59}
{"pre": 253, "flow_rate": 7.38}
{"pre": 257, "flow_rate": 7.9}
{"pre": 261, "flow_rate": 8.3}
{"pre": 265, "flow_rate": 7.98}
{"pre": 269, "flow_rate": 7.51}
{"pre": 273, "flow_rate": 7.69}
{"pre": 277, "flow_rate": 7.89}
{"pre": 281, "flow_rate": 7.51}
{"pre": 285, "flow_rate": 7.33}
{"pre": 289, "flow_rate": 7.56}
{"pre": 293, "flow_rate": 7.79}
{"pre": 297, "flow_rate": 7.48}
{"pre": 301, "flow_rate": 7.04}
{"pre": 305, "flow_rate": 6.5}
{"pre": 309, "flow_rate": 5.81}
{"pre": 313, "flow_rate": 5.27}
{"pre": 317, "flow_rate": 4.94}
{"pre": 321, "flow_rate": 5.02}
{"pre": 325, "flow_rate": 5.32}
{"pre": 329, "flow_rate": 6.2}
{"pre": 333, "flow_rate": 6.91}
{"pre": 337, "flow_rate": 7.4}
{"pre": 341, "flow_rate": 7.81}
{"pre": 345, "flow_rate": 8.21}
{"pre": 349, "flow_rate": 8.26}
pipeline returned 6.2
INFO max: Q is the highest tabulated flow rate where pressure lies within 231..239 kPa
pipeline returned 5.61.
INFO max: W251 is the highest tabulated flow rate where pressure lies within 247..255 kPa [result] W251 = 7.38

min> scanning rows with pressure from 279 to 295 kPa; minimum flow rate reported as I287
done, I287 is 7.33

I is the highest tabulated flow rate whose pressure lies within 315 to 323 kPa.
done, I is 5.02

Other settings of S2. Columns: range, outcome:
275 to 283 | 7.89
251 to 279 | 8.3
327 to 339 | 7.4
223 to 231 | 6.5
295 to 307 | 7.48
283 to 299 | 7.79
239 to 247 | 6.09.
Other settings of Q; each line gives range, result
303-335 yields 6.91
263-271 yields 7.98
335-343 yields 7.81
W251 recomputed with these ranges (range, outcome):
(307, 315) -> 5.81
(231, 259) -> 7.9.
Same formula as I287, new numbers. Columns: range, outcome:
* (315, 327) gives 4.94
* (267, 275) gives 7.51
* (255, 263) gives 7.9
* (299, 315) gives 5.27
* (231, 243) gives 5.35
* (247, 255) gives 6.59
